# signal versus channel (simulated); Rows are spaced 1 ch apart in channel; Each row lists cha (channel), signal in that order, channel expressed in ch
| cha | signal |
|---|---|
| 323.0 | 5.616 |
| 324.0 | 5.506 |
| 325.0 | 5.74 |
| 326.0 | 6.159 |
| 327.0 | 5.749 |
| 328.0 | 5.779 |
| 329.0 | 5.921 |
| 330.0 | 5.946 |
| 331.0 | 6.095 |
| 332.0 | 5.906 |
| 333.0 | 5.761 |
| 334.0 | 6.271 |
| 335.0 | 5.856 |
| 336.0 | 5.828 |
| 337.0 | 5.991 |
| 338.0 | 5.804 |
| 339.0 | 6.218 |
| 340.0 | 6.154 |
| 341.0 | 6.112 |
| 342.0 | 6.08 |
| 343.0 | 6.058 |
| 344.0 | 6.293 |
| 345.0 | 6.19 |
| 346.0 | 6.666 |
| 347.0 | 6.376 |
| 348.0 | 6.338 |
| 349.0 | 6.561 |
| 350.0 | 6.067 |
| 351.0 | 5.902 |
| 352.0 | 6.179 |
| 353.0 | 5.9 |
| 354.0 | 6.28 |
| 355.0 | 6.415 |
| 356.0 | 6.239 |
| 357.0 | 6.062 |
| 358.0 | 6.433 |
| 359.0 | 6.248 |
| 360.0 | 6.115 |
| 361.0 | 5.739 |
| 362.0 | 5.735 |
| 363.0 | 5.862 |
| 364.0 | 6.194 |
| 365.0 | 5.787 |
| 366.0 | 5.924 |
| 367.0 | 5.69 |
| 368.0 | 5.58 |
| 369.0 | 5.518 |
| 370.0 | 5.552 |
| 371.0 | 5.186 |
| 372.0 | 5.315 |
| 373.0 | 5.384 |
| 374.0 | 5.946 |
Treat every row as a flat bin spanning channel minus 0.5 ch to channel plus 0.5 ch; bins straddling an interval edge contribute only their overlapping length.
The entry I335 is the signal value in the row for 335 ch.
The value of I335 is 5.856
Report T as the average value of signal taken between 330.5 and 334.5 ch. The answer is 6.01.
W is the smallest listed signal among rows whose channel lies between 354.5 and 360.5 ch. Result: 6.062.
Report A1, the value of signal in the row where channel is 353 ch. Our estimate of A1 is 5.9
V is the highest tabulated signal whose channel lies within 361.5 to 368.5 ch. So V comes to 6.194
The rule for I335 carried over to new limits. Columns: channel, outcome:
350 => 6.067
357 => 6.062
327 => 5.749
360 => 6.115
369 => 5.518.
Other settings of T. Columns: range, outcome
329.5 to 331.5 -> 6.02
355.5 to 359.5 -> 6.25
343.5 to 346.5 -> 6.38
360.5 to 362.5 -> 5.74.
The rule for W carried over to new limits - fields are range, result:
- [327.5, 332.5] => 5.779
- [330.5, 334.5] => 5.761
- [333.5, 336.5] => 5.828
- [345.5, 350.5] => 6.067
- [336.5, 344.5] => 5.804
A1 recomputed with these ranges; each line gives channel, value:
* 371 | 5.186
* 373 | 5.384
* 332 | 5.906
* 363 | 5.862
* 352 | 6.179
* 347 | 6.376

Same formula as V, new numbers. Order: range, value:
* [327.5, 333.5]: 6.095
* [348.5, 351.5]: 6.561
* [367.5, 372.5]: 5.58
